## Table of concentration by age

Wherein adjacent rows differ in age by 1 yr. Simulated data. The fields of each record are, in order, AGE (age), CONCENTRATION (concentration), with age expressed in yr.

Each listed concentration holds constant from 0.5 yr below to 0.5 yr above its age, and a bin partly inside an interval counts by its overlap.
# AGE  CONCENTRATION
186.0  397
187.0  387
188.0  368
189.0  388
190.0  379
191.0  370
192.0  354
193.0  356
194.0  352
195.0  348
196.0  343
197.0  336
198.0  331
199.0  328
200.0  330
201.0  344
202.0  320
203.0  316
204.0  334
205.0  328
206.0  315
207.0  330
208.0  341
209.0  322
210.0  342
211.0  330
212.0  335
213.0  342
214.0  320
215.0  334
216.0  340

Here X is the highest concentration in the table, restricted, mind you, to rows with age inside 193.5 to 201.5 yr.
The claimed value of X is 352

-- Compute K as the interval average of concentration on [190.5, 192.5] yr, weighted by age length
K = 362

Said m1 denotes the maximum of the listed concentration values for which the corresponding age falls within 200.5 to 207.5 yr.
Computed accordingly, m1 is 344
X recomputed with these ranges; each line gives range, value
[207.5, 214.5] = 342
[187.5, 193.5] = 388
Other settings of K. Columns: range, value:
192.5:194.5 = 354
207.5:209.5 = 332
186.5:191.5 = 378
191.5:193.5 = 355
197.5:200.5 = 330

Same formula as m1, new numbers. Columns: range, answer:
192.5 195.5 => 356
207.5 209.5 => 341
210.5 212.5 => 335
